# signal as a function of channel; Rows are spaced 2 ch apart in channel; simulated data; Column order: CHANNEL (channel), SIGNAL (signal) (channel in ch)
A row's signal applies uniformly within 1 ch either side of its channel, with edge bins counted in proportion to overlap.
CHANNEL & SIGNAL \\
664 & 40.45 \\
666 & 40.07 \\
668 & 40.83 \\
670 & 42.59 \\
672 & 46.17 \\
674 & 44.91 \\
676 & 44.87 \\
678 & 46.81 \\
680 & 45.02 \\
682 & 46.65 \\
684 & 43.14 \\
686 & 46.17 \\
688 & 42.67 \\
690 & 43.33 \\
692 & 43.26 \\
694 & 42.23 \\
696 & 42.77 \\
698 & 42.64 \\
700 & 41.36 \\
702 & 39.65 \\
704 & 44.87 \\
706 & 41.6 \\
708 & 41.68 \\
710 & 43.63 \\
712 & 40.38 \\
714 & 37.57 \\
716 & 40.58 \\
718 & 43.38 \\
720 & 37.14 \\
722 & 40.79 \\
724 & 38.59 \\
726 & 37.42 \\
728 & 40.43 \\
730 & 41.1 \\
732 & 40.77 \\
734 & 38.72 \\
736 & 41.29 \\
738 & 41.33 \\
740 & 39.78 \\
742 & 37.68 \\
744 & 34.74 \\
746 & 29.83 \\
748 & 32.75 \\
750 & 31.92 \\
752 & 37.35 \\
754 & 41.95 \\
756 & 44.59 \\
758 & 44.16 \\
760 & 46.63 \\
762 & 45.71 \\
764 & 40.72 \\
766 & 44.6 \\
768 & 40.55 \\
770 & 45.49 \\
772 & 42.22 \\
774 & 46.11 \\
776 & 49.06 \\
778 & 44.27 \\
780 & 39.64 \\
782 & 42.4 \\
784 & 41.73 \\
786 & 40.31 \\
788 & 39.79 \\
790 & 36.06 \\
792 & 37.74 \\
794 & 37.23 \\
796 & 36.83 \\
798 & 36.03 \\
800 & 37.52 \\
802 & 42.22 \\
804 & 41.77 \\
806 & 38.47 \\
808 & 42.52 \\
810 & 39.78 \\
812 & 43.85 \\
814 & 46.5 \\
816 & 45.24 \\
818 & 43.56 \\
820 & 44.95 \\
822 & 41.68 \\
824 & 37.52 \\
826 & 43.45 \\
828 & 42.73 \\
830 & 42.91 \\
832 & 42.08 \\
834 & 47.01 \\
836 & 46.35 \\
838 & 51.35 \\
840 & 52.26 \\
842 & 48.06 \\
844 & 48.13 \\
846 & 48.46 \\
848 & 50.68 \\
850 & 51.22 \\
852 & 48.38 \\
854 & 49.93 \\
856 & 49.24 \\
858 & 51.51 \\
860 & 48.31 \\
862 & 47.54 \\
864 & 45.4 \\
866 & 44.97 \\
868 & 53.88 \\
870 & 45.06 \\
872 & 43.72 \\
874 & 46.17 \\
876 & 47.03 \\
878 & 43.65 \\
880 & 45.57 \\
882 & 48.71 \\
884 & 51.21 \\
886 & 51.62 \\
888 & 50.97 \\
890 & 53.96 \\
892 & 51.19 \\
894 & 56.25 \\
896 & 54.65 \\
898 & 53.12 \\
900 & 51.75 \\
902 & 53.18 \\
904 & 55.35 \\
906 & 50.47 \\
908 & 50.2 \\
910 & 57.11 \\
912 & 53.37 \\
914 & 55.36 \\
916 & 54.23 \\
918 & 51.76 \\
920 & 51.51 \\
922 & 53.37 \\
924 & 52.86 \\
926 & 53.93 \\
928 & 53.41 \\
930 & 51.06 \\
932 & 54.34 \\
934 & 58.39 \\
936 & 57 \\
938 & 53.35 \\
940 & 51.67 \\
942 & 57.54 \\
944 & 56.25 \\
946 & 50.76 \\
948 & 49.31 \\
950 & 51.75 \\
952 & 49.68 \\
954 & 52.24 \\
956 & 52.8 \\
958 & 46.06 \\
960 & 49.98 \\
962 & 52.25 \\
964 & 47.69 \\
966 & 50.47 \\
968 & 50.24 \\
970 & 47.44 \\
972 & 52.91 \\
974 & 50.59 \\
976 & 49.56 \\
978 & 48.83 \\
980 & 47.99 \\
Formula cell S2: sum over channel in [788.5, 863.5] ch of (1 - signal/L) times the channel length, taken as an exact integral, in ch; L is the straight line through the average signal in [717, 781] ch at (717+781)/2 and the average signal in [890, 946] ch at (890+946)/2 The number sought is 3.92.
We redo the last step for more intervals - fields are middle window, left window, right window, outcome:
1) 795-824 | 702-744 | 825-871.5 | 2.6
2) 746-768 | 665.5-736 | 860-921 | 2.0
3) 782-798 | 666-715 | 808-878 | 2.3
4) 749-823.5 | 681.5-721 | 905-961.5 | 7.2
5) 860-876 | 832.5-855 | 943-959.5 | 0.9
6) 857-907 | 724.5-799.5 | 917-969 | -1.6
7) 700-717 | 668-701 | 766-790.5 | 0.9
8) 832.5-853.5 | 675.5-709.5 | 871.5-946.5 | 0.2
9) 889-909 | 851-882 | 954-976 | -2.0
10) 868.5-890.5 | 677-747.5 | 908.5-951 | 1.2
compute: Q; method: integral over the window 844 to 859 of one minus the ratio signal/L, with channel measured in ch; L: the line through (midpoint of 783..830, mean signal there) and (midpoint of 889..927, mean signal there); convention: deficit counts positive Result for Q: -1.1 ch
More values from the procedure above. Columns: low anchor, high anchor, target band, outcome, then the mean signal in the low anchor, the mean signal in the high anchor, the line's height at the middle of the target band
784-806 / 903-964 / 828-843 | -1.4 ch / 38.7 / 52.8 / 42.8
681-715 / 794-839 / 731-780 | 1.8 ch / 42.6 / 42.4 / 42.5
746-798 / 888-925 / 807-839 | 1.2 ch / 40.9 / 53.3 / 45.6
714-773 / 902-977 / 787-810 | 2.5 ch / 40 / 52.3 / 43.5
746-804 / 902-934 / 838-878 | -0.3 ch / 40.7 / 53.4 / 48.1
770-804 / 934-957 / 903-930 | -1.2 ch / 40.8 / 53.2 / 50.9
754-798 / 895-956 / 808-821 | 0.3 ch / 42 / 53.3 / 44.9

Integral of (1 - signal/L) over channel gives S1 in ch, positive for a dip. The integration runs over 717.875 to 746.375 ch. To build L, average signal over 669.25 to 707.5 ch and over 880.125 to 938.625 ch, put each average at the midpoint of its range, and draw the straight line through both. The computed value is 4.15 ch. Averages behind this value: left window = 43.7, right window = 53.1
